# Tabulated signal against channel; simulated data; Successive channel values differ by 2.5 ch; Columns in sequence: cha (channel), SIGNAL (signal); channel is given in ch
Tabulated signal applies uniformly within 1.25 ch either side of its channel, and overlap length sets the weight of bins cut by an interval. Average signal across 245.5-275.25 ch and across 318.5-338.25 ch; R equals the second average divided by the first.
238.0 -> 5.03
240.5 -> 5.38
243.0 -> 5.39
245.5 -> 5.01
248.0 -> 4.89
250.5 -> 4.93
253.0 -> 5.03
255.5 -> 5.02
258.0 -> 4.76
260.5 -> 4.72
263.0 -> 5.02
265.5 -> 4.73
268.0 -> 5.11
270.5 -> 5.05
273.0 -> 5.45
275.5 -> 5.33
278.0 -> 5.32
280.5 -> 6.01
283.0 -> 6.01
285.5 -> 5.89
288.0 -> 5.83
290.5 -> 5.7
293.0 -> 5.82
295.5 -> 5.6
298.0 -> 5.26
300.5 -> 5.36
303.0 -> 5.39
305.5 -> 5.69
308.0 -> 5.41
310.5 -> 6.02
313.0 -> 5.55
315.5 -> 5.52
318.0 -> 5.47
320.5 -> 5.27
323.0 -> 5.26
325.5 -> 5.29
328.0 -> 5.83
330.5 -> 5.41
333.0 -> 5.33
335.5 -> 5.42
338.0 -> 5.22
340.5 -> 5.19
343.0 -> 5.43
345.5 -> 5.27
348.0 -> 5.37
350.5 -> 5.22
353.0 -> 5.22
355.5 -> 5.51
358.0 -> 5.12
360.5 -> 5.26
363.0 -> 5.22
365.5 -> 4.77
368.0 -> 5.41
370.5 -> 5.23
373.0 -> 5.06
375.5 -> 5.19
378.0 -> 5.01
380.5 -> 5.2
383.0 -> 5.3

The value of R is 1.08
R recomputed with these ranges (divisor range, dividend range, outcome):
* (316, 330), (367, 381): 0.95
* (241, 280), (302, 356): 1.07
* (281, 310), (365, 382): 0.91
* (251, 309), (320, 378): 0.98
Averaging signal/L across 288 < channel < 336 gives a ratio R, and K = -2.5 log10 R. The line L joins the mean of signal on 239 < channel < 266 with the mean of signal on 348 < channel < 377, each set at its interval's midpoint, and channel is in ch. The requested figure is -0.083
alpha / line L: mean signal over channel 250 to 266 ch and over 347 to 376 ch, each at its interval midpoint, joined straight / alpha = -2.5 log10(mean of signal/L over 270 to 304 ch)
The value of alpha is -0.124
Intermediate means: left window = 4.89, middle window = 5.59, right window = 5.21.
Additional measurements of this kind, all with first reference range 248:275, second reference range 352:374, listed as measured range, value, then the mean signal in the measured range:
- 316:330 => -0.06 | 5.43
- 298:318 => -0.09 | 5.54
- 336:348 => -0.03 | 5.3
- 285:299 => -0.13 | 5.68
